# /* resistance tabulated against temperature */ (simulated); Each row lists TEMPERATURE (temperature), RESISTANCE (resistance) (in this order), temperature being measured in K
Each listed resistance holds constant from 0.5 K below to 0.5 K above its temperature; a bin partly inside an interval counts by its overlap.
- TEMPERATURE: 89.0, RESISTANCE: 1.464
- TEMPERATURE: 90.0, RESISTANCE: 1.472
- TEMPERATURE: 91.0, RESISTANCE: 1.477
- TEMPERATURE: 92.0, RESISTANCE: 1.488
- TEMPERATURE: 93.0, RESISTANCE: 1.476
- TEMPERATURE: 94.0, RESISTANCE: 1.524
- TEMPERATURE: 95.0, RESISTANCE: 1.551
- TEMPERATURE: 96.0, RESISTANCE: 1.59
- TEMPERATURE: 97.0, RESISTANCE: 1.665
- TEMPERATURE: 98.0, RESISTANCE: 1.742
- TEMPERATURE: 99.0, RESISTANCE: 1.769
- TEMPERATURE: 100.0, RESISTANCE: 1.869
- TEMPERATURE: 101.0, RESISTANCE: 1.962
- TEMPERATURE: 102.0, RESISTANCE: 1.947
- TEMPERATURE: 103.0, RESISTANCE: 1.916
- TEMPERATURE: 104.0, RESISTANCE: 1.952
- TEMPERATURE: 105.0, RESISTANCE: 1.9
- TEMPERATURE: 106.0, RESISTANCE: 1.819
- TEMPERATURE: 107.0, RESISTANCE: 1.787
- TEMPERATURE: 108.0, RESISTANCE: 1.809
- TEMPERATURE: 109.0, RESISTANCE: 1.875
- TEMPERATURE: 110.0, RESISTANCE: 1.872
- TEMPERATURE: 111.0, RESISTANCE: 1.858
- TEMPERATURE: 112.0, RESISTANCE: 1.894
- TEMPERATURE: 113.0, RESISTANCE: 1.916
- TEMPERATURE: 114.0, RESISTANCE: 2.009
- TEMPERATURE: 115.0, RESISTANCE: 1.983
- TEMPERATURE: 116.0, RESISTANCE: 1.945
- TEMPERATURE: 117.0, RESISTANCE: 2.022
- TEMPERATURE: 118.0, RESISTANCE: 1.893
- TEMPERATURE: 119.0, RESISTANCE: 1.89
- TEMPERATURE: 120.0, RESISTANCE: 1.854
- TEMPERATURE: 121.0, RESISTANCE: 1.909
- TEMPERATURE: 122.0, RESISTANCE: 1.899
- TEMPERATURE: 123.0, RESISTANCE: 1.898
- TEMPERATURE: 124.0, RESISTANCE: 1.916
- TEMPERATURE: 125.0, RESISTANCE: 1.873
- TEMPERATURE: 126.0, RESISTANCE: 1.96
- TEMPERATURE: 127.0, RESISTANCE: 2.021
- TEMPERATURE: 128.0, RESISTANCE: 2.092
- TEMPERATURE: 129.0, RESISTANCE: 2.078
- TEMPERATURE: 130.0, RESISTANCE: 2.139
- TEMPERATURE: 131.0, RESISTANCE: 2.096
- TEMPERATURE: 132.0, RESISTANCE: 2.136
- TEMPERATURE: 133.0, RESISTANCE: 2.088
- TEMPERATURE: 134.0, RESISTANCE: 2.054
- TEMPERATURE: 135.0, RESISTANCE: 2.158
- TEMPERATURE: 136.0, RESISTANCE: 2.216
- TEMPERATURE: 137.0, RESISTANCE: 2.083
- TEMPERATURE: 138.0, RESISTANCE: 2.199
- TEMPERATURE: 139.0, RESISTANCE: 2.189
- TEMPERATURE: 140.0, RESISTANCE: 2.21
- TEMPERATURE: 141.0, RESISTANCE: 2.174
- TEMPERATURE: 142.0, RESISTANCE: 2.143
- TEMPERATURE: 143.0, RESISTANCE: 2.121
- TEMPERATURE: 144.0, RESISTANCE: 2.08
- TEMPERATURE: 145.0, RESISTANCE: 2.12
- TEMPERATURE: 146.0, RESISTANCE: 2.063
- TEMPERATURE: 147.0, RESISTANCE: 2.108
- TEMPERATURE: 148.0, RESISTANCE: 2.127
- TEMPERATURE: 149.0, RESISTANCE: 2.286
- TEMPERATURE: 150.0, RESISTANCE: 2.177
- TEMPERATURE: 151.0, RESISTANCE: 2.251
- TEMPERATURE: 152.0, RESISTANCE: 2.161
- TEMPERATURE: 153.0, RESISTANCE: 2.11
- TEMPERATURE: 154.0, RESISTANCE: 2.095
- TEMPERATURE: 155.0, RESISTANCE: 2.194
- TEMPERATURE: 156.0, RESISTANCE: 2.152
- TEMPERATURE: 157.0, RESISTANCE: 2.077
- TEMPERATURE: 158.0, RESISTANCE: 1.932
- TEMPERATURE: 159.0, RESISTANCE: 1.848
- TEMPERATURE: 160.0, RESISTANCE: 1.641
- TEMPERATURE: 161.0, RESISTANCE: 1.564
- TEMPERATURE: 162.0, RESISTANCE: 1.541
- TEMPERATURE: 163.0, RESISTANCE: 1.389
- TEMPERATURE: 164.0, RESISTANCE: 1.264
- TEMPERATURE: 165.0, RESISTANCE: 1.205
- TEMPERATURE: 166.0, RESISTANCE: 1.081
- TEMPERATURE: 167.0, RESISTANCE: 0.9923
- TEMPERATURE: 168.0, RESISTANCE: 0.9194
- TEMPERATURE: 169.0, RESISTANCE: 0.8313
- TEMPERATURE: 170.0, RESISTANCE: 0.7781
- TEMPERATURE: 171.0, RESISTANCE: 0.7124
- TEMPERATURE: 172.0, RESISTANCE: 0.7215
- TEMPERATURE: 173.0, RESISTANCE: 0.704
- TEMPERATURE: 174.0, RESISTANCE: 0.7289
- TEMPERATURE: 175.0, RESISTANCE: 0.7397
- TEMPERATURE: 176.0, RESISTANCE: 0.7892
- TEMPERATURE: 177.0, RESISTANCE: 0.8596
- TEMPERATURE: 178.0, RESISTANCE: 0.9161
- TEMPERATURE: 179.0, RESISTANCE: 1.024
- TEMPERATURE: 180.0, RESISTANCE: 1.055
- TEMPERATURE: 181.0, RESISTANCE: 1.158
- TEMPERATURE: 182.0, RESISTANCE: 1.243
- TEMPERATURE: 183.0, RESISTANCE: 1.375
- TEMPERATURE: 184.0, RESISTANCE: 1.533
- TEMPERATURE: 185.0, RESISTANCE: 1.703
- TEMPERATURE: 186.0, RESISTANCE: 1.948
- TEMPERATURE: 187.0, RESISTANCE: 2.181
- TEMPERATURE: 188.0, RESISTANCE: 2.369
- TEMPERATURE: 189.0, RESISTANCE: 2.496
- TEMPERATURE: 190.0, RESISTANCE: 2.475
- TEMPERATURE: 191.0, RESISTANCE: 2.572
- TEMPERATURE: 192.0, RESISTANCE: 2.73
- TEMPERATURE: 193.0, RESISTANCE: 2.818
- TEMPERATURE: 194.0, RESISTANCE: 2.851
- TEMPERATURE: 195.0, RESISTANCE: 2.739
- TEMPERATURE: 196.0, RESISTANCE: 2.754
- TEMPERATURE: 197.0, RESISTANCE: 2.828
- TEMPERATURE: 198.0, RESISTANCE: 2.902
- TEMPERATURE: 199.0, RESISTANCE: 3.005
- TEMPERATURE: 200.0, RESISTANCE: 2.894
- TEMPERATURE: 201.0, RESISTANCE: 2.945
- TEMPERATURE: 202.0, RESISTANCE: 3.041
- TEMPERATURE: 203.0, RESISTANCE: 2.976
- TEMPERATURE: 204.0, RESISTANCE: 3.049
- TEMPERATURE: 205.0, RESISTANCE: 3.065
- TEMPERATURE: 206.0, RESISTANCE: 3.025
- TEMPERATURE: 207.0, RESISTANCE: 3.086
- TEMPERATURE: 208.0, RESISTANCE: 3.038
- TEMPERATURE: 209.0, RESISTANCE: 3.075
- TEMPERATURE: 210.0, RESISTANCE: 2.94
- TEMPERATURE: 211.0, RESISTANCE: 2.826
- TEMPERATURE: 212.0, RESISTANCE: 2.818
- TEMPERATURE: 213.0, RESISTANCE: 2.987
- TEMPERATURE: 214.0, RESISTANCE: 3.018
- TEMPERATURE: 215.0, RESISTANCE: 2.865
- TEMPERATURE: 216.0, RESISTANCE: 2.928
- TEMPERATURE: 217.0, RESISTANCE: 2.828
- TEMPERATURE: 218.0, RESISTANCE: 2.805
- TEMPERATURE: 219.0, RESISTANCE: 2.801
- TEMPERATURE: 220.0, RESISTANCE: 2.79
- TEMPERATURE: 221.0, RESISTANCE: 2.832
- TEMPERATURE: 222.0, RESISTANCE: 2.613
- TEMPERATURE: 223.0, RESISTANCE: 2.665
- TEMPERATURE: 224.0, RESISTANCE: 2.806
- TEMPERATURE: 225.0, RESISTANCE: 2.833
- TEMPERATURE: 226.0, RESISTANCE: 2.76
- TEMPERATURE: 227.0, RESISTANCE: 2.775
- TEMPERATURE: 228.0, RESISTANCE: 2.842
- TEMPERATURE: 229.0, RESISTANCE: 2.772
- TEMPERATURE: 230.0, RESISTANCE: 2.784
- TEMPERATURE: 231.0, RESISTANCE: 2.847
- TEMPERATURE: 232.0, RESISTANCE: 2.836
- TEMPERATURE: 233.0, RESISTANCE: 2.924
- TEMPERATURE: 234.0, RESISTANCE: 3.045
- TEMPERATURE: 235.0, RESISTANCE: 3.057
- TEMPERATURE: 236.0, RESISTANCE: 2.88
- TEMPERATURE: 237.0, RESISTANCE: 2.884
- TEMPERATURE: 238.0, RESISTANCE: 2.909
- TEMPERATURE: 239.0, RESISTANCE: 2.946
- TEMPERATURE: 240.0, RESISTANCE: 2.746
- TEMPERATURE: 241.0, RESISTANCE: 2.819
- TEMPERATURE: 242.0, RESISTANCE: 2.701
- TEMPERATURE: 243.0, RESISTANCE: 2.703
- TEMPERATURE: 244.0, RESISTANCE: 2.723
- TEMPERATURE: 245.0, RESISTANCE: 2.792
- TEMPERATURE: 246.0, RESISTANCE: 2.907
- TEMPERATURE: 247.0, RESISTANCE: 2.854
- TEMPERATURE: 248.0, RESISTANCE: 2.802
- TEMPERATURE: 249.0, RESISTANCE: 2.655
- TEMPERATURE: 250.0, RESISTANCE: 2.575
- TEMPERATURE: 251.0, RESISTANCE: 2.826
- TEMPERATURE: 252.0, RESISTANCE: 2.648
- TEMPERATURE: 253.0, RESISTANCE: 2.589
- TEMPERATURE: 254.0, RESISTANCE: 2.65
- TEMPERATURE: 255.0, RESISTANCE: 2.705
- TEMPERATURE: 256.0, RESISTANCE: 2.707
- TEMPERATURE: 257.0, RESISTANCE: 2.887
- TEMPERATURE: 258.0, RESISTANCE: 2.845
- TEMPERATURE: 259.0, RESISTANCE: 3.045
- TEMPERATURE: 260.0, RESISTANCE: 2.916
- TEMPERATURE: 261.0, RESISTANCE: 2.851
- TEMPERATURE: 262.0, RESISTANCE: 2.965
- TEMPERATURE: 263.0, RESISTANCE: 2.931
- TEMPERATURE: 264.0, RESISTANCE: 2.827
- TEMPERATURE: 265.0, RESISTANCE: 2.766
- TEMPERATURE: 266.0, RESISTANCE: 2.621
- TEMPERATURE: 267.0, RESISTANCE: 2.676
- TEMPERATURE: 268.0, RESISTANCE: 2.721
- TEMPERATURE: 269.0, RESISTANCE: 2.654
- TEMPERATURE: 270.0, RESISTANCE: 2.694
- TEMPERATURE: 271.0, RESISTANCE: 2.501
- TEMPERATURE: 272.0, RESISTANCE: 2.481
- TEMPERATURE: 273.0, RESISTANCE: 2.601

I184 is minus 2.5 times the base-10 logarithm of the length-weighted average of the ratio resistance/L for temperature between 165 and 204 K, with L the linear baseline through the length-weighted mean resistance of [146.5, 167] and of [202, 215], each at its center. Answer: 0.37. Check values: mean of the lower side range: 1.84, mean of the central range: 1.81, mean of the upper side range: 2.99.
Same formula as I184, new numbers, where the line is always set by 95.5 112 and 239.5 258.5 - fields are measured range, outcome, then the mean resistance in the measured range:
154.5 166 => 0.28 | 1.68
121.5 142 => -0.03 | 2.08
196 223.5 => -0.17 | 2.91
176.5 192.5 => 0.33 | 1.73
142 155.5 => -0.01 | 2.15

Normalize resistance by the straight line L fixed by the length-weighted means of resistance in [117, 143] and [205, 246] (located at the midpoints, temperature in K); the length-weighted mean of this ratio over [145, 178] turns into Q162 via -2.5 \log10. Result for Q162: 0.455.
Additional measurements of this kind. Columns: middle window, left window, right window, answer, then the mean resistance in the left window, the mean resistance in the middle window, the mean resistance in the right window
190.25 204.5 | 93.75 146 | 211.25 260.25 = -0.13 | 1.96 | 2.86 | 2.81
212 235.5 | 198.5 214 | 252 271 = 0.03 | 2.99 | 2.84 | 2.77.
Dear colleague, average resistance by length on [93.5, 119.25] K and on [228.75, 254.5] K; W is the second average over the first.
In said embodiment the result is 1.52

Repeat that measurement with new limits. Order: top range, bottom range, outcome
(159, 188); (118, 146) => 0.58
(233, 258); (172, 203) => 1.42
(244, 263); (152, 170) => 1.78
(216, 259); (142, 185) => 1.86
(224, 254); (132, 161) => 1.34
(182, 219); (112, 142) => 1.32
